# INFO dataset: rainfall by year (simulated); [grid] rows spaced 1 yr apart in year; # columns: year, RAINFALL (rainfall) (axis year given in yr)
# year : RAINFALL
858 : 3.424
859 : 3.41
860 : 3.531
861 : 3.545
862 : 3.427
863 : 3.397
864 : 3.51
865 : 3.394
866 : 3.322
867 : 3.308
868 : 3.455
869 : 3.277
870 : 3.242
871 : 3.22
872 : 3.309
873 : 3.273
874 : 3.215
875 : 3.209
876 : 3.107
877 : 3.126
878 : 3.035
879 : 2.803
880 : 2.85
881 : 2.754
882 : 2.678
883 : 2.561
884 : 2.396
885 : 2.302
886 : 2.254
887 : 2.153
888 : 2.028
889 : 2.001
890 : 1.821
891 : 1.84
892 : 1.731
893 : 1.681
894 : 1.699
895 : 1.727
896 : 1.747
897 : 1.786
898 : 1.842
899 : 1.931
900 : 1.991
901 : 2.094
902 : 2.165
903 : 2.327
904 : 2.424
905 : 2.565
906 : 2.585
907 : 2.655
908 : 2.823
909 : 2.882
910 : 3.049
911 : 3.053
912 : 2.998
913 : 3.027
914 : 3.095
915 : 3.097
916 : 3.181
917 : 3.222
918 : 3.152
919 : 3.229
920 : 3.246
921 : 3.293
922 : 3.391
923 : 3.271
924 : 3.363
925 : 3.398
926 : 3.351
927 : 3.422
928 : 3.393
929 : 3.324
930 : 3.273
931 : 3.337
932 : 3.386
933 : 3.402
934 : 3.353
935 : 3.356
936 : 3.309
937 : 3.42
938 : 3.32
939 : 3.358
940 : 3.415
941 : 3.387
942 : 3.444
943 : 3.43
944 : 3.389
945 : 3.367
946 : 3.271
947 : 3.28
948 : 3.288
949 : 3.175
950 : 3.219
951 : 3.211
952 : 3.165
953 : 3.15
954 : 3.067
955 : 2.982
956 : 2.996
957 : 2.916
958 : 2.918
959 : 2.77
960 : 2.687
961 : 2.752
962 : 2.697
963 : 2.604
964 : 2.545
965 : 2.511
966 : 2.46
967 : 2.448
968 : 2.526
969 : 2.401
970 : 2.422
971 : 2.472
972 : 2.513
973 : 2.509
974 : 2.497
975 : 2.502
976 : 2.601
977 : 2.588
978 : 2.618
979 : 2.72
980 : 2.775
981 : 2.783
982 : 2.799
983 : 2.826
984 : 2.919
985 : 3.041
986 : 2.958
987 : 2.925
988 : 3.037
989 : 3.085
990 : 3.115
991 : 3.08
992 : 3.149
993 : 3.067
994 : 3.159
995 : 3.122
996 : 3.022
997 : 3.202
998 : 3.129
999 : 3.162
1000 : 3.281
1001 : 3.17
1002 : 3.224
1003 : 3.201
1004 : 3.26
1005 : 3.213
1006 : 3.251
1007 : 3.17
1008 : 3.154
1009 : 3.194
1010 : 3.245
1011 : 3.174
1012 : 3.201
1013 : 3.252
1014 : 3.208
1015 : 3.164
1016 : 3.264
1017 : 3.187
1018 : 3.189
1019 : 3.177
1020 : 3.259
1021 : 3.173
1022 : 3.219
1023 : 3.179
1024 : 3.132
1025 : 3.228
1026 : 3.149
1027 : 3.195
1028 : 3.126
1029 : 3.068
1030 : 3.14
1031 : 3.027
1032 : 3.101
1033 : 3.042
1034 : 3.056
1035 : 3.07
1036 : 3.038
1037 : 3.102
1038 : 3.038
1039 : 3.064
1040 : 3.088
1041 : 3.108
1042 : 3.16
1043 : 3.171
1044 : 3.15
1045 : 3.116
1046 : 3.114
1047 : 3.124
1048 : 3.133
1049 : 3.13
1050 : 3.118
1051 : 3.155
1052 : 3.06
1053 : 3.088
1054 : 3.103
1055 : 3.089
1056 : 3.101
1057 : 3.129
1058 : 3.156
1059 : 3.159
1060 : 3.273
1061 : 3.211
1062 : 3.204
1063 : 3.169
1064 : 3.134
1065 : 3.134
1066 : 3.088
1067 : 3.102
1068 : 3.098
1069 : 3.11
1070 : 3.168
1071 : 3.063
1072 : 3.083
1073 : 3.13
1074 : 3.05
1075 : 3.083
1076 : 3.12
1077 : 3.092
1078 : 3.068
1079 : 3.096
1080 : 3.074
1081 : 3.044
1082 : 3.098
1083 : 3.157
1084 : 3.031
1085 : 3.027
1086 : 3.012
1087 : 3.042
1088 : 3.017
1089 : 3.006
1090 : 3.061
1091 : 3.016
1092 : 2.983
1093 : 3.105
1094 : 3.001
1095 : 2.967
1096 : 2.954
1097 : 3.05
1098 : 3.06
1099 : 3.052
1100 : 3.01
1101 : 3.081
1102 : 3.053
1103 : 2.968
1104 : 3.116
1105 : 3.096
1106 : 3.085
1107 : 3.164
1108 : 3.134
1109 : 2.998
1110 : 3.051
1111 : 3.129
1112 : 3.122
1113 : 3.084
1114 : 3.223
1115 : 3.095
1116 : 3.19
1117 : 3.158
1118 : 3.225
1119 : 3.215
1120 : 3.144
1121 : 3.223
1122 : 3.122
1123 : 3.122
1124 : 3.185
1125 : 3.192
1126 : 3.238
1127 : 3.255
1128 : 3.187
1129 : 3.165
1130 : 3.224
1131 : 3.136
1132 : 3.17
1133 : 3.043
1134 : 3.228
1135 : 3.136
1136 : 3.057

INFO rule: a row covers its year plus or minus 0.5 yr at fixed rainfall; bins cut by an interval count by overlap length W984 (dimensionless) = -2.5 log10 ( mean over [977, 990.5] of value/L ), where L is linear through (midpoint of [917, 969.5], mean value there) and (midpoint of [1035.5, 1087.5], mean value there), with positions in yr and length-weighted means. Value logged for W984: 0.09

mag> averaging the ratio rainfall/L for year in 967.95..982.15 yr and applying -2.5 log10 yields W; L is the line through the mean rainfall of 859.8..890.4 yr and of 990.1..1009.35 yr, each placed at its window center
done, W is 0.209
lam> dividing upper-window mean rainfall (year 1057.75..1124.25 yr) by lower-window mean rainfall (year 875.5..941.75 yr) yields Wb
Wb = 1.1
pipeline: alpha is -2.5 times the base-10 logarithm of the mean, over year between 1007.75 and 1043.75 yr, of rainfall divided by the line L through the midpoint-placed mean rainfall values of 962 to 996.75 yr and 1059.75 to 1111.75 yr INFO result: -0.09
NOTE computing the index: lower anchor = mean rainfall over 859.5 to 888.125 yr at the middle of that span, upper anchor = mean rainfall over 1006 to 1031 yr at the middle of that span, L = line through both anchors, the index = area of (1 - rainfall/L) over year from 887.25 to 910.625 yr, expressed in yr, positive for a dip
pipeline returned 6.9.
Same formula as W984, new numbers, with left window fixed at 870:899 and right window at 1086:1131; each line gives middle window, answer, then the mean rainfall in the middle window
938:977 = -0.10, 2.91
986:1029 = -0.13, 3.17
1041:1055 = -0.07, 3.12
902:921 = -0.16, 2.91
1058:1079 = -0.05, 3.13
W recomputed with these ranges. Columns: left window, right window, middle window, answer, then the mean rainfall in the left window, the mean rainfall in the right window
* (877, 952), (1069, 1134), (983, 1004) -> -0.05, 2.84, 3.1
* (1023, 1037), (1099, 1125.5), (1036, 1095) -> 0.01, 3.11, 3.12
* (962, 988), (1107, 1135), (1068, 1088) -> -0.03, 2.65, 3.16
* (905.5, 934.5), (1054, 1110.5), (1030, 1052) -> 0.00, 3.18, 3.08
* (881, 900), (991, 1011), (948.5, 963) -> -0.10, 2.03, 3.18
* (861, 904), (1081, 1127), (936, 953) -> -0.21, 2.6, 3.09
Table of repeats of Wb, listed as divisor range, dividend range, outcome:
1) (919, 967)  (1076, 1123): 0.97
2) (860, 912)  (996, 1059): 1.19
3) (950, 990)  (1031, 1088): 1.12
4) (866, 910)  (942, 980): 1.12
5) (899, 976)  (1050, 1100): 1.04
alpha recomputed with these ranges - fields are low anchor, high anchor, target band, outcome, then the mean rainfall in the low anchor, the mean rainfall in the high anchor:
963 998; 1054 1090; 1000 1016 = -0.12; 2.78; 3.1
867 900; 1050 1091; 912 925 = -0.22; 2.51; 3.1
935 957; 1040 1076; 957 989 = 0.20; 3.26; 3.13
